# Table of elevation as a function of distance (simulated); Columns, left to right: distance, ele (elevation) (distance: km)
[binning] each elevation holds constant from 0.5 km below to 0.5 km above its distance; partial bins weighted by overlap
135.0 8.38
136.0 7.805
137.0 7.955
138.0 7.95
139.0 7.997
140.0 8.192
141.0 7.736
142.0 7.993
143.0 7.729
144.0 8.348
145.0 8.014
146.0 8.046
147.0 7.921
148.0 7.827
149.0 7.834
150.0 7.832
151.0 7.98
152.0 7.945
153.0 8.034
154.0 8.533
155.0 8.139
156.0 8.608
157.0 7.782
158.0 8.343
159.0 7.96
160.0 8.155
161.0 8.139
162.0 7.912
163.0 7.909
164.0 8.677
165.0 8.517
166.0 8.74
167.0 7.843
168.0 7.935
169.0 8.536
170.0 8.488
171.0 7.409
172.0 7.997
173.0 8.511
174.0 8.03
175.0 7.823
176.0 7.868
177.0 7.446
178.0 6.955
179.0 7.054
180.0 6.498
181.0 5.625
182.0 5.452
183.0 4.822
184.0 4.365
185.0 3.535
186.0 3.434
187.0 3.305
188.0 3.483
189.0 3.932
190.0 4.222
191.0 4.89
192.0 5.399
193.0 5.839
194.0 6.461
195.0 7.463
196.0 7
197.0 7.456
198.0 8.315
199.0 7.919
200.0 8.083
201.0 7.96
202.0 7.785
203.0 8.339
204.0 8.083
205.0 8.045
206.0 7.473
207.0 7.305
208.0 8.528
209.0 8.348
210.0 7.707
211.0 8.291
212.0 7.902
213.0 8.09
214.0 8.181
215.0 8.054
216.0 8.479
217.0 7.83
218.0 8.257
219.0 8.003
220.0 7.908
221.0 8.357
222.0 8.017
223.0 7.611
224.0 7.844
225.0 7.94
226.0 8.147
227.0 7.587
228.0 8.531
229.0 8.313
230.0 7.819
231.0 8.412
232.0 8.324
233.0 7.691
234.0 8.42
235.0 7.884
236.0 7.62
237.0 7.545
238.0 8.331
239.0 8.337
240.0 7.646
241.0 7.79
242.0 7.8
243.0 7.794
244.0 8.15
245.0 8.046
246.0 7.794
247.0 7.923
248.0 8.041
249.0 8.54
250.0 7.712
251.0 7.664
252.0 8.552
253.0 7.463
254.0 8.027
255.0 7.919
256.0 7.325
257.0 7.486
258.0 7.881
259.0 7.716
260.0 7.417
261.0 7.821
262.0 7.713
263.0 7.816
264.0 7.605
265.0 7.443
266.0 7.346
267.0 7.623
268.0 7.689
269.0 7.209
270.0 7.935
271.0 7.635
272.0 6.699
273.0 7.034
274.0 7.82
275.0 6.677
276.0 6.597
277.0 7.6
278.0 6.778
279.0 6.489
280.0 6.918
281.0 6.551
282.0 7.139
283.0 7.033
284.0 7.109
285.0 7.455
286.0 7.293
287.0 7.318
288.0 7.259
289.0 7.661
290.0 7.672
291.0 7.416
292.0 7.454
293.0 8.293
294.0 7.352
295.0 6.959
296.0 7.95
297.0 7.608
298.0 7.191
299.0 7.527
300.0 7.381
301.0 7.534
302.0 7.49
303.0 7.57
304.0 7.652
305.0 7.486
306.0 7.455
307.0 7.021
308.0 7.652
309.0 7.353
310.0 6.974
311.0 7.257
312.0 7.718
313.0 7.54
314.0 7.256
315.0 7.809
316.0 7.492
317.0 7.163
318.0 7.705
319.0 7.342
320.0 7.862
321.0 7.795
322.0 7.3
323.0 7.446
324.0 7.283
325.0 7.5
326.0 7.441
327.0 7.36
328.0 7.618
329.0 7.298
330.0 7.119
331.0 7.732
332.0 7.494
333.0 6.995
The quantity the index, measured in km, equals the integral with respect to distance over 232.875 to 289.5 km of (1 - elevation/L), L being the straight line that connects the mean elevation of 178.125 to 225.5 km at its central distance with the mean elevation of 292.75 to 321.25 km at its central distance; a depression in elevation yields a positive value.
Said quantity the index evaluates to -2.7 km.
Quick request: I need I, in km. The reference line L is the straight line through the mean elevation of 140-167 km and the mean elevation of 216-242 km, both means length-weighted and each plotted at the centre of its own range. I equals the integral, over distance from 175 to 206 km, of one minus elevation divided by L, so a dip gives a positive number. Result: 6.83 km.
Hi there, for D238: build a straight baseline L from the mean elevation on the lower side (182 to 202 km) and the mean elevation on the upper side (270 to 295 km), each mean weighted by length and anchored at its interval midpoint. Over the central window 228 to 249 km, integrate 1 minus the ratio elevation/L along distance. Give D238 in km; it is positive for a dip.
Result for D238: -4.9 km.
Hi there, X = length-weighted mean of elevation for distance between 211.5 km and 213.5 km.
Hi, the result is 8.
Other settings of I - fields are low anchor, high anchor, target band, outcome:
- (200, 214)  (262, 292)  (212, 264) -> -1.8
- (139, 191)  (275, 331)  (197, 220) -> -2.4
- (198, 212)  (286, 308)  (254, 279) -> 0.7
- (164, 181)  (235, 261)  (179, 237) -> 5.2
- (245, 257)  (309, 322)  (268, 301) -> 1.7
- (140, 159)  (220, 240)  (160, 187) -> 3.2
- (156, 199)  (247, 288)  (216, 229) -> -1.6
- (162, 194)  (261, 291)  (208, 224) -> -3.0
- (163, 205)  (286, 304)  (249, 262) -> -0.9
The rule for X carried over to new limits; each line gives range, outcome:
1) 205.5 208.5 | 7.77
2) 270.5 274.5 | 7.3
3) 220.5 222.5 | 8.19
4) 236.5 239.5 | 8.07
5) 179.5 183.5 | 5.6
